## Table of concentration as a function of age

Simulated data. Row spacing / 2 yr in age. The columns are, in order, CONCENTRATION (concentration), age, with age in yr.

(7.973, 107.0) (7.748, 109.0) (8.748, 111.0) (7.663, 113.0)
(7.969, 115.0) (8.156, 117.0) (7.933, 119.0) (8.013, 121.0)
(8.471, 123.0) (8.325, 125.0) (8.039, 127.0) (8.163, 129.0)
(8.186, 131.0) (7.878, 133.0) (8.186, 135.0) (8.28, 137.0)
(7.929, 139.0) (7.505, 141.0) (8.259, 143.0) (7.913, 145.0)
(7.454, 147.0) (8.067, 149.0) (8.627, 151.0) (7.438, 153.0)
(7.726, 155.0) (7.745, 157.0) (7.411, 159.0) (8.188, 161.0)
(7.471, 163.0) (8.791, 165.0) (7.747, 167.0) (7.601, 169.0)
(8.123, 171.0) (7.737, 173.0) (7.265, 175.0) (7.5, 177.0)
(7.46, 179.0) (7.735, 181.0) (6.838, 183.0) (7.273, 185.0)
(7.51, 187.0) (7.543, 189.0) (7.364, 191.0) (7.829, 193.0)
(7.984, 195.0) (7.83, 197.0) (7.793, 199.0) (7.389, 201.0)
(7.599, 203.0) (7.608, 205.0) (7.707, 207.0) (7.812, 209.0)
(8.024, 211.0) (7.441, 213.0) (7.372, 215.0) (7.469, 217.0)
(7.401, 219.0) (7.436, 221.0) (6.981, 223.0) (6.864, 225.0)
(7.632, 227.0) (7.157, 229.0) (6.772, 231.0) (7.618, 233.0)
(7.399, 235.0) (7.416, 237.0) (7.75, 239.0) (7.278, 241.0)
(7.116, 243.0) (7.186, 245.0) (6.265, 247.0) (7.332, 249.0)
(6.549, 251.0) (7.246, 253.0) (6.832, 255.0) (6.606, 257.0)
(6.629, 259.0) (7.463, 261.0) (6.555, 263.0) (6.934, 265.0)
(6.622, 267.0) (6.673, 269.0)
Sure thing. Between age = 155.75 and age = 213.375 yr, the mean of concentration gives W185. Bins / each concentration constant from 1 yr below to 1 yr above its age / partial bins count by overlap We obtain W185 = 7.67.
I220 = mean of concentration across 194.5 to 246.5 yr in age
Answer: 7.45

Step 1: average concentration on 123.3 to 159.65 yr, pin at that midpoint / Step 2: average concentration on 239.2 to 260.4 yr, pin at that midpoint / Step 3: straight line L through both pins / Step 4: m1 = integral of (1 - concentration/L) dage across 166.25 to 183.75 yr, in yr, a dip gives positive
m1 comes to 0.20 yr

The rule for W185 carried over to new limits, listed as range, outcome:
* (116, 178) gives 7.94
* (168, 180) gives 7.61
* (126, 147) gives 8.01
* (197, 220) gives 7.61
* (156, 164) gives 7.7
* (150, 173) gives 7.89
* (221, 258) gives 7.12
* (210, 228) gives 7.4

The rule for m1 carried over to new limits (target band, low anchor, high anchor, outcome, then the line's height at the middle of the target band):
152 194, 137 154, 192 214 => 1.1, 7.83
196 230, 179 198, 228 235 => -0.7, 7.35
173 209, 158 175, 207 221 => 0.7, 7.71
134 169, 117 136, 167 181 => -0.2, 7.87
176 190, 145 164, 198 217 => 0.5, 7.71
